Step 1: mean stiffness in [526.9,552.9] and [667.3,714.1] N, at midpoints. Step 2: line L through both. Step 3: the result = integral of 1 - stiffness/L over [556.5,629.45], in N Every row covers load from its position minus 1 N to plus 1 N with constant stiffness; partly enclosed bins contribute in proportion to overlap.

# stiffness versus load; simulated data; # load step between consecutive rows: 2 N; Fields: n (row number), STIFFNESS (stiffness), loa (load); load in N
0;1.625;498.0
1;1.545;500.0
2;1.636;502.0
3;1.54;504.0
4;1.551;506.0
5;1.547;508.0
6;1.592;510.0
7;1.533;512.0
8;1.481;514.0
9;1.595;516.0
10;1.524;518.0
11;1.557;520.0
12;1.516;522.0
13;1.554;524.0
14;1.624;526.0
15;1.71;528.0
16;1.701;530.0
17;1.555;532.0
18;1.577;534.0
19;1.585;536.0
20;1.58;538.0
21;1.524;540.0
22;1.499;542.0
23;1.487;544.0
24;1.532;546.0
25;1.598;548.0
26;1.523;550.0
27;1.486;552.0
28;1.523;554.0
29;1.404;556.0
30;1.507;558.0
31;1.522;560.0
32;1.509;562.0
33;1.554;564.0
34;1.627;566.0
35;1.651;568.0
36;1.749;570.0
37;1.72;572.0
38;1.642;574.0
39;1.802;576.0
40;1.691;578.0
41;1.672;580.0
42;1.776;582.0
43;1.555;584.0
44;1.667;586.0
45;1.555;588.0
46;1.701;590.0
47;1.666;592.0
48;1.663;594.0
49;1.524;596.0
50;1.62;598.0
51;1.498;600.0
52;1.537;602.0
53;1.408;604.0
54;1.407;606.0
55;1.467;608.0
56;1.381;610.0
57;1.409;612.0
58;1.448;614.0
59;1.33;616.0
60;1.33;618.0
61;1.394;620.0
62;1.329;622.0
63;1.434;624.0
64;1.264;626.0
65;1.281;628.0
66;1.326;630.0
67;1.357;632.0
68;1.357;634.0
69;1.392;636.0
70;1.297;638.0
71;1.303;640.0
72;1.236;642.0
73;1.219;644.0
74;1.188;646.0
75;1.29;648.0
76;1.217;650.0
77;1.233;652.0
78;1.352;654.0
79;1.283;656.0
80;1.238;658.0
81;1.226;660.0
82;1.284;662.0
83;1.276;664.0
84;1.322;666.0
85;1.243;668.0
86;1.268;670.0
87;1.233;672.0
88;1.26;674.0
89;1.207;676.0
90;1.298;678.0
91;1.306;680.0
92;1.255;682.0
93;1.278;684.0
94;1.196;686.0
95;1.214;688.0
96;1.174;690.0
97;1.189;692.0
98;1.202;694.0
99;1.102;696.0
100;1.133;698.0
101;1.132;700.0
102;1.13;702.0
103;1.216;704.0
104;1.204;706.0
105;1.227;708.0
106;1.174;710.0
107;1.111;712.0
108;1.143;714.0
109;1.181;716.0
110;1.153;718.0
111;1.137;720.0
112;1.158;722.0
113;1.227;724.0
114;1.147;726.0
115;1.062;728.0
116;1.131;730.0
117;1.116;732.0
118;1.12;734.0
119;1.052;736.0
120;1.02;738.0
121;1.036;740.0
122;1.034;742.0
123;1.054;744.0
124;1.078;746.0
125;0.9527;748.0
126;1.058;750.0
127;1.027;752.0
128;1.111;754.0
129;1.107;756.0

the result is -4.7 N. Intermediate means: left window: 1.57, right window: 1.2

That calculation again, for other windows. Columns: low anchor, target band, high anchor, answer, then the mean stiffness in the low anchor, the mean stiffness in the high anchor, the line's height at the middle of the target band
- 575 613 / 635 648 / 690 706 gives 1.1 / 1.58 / 1.16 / 1.39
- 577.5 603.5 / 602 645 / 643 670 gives 2.5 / 1.62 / 1.26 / 1.44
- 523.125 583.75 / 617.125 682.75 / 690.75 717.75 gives 1.5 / 1.6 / 1.16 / 1.32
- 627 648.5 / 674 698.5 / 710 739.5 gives -0.3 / 1.3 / 1.13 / 1.2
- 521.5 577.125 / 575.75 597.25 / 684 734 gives -2.5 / 1.58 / 1.16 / 1.48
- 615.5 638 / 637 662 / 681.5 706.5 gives 0.6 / 1.34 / 1.18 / 1.29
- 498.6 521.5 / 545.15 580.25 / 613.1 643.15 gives -3.3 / 1.56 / 1.34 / 1.46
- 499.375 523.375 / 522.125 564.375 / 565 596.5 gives 1.5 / 1.55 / 1.67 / 1.61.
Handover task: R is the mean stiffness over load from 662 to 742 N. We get 1.18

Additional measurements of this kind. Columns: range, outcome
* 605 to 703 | 1.28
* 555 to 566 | 1.51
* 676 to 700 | 1.21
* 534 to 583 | 1.59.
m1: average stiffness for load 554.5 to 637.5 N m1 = 1.51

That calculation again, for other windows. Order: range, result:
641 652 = 1.23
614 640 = 1.34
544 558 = 1.51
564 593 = 1.67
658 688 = 1.26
